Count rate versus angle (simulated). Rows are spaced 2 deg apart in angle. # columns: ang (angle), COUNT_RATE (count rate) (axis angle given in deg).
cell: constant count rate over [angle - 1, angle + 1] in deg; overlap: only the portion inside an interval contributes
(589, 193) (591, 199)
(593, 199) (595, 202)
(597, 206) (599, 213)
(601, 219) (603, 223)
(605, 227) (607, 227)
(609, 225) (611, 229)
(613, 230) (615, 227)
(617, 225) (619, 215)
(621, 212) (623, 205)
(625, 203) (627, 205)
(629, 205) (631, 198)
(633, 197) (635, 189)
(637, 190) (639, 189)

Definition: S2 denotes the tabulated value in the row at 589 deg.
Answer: 193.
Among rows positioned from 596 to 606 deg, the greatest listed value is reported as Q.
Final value 227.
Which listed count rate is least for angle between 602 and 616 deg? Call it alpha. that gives 223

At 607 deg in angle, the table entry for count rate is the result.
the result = 227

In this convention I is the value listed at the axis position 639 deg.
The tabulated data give 189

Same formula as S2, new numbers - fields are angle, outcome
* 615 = 227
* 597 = 206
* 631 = 198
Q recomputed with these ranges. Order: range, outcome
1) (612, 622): 230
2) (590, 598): 206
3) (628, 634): 205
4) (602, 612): 229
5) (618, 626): 215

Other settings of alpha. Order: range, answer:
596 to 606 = 206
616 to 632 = 198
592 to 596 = 199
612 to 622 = 212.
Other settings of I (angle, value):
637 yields 190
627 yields 205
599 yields 213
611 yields 229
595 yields 202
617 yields 225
